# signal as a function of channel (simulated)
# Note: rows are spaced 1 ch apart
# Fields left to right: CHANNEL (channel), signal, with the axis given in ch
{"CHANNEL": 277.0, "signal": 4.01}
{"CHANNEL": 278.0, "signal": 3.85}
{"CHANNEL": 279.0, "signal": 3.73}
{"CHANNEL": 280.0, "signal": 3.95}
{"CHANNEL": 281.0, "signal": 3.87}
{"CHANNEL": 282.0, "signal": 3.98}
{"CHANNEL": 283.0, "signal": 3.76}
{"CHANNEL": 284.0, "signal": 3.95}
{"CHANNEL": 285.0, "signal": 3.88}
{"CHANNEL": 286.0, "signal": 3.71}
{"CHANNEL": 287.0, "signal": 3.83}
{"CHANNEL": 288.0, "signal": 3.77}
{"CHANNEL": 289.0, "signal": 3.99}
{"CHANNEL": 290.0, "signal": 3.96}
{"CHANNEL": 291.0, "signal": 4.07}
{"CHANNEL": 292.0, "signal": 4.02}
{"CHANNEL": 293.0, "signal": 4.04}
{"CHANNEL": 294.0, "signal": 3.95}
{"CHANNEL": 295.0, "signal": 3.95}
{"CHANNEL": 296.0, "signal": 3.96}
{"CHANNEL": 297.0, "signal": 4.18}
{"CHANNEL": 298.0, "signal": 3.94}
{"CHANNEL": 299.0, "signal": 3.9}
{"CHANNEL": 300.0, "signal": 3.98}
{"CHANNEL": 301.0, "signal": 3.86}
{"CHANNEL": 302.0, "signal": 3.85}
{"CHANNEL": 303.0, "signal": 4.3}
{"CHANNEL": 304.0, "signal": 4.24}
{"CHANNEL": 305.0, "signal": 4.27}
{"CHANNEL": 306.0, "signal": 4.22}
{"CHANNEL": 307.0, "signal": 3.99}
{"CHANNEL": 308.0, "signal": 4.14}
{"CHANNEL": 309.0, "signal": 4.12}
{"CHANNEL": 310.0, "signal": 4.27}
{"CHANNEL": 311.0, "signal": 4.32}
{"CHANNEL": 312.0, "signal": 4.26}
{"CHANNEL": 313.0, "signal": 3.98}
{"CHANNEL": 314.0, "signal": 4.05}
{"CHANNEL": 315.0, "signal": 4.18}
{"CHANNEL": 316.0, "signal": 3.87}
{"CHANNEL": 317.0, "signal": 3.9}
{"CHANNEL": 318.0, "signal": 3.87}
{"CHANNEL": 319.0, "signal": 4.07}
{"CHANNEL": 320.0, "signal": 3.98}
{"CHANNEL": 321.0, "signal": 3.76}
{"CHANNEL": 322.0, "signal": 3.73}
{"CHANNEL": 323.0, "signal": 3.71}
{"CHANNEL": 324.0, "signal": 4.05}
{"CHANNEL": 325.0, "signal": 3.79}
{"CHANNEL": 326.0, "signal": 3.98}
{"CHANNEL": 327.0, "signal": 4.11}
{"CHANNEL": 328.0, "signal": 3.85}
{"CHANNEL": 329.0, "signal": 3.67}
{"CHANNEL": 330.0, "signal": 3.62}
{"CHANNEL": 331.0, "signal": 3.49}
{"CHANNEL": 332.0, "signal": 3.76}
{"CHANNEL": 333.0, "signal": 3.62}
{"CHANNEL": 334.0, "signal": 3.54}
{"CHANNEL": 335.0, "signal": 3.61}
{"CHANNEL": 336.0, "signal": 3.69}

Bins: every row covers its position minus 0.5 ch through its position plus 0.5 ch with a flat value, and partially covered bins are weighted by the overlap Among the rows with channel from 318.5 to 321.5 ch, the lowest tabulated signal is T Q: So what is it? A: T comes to 3.76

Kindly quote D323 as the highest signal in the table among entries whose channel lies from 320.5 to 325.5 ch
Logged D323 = 4.05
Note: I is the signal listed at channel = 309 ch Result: 4.12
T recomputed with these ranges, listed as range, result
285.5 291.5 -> 3.71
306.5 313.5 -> 3.98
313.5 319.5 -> 3.87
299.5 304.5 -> 3.85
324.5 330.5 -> 3.62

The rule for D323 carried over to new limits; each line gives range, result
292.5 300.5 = 4.18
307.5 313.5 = 4.32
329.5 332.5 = 3.76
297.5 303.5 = 4.3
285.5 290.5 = 3.99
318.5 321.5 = 4.07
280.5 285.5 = 3.98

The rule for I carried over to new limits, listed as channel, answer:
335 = 3.61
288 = 3.77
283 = 3.76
